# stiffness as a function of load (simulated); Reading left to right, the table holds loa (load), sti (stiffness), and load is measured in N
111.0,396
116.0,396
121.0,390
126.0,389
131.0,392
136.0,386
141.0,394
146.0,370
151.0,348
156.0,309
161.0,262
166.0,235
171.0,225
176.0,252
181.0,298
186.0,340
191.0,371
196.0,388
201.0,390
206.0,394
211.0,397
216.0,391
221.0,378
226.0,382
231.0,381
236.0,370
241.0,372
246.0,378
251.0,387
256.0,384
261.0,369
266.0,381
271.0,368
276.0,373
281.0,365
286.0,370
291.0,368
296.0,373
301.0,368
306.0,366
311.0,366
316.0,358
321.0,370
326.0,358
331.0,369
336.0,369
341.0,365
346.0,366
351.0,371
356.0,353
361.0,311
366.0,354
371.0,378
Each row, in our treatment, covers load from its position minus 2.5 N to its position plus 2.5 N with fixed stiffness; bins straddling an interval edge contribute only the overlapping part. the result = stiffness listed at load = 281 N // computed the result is 365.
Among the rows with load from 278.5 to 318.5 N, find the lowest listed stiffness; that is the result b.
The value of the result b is 358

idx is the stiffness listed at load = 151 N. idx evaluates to 348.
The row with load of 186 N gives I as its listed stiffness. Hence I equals 340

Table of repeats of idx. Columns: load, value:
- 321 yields 370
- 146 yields 370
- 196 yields 388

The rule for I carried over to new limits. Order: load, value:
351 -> 371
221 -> 378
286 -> 370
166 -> 235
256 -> 384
